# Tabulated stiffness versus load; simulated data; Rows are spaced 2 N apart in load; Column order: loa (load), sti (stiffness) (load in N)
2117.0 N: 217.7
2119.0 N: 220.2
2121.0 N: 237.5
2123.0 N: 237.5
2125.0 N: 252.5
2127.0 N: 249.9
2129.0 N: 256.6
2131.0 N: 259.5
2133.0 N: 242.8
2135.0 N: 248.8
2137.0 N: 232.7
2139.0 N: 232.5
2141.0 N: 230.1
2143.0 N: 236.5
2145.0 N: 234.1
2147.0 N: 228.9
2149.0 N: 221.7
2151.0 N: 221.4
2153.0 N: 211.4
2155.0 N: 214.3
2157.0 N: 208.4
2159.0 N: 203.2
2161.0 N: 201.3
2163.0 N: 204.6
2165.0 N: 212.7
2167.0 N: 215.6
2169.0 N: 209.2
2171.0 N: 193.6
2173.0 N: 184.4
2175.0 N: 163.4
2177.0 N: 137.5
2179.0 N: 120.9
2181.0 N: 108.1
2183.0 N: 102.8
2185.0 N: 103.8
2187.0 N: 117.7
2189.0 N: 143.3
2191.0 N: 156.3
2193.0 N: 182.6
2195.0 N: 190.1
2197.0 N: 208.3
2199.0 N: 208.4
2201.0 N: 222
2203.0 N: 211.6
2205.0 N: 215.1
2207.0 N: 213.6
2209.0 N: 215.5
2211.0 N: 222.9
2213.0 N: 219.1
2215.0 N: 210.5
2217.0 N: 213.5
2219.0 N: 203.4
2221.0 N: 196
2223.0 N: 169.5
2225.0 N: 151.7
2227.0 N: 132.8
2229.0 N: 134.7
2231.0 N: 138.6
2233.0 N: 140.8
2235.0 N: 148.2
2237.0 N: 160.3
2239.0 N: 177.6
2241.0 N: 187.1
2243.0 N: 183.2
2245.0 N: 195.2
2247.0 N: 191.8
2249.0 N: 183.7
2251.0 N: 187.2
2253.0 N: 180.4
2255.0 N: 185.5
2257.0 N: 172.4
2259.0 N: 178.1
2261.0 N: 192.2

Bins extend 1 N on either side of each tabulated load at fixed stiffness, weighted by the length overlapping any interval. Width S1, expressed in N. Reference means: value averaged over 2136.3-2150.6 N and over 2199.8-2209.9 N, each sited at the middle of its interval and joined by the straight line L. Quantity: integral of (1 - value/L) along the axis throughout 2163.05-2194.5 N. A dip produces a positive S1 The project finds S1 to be 8.97 N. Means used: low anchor 230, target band 159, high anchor 215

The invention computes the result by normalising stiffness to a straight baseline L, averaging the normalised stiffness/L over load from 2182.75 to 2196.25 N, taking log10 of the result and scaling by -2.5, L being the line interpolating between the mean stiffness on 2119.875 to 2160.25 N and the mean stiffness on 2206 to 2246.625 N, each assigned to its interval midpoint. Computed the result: 0.36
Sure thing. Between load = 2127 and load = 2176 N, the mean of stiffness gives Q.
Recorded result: 220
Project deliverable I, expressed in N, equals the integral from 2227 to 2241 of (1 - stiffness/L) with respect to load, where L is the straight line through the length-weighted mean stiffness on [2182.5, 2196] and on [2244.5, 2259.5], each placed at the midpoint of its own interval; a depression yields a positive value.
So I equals 1.7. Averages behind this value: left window 144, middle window 151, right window 184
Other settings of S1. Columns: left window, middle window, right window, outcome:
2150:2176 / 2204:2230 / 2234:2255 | -0.58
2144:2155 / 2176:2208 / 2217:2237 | 3.64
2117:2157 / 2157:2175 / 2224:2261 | 1.26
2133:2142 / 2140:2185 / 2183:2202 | 3.28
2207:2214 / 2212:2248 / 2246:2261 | 4.85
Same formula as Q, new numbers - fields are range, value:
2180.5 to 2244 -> 175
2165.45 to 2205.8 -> 170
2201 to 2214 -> 217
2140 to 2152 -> 229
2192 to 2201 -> 200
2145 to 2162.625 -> 215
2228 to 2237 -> 143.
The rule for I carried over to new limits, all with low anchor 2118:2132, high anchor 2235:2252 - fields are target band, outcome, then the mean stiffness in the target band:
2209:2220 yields -0.96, 214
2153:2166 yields 1.07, 208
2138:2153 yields 0.37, 228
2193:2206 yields -0.16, 207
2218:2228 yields 1.13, 171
